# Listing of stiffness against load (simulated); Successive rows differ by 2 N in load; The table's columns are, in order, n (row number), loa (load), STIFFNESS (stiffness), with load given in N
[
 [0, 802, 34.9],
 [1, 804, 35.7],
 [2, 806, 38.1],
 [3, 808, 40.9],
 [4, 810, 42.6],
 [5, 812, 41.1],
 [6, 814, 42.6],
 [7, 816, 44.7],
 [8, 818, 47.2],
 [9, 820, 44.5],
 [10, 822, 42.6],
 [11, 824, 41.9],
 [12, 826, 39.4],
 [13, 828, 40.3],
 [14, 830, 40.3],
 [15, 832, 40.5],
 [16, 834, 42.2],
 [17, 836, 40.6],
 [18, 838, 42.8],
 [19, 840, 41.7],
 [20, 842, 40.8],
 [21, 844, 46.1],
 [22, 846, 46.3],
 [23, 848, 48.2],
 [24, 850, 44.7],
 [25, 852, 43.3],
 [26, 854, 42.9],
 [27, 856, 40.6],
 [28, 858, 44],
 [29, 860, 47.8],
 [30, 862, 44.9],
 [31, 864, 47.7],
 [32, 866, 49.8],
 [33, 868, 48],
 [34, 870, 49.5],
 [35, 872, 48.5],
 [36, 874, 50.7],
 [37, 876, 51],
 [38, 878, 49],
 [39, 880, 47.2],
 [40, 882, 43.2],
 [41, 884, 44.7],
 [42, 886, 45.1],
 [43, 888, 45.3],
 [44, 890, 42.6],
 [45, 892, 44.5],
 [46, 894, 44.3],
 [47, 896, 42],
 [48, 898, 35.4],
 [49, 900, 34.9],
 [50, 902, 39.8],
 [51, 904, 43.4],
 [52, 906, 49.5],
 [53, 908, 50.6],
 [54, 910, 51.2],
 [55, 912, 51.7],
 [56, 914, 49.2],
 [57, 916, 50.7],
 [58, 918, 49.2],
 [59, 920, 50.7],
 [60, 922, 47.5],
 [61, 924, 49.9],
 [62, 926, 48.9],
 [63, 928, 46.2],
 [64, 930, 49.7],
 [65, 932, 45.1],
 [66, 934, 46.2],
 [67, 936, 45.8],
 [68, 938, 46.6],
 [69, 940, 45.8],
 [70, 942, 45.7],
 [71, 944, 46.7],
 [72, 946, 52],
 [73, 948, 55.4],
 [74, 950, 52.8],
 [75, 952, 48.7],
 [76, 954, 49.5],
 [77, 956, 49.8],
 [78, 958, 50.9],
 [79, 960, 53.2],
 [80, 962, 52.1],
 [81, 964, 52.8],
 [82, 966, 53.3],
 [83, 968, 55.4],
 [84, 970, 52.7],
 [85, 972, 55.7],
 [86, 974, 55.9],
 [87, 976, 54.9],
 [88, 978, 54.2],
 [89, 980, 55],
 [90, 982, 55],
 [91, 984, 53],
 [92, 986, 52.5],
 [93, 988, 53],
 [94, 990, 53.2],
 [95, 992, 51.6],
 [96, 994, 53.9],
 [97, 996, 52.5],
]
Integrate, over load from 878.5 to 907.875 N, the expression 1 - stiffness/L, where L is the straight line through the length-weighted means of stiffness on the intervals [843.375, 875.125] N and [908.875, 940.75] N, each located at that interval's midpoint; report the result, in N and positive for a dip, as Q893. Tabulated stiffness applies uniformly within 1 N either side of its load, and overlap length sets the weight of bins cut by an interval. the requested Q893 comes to 2.6 N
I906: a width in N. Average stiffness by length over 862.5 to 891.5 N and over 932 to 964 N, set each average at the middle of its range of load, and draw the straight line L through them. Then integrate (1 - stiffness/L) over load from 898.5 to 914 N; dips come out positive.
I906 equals 0.8 N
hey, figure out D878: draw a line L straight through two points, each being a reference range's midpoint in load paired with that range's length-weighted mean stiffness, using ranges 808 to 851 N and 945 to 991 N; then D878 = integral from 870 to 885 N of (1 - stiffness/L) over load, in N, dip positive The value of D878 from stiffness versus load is -0.5 N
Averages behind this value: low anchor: 42.9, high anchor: 53.1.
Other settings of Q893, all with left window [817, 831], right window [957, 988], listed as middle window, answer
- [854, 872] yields -0.44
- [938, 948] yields 0.63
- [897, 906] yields 1.62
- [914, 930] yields 0.25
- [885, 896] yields 0.76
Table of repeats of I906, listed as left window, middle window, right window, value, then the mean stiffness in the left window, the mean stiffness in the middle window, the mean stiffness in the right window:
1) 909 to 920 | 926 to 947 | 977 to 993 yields 1.8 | 50.4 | 47.1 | 53.4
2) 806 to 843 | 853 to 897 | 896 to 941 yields -1.6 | 41.9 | 46.1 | 46.6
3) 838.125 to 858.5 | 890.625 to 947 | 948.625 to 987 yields 3.2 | 43.8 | 46.5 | 53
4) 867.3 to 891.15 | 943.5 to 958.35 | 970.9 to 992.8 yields 0.3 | 47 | 50.9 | 54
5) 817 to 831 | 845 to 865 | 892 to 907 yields -1.4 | 42.3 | 45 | 41.5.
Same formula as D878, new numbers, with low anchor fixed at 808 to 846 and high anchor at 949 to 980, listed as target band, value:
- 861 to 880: -1.2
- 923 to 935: 0.6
